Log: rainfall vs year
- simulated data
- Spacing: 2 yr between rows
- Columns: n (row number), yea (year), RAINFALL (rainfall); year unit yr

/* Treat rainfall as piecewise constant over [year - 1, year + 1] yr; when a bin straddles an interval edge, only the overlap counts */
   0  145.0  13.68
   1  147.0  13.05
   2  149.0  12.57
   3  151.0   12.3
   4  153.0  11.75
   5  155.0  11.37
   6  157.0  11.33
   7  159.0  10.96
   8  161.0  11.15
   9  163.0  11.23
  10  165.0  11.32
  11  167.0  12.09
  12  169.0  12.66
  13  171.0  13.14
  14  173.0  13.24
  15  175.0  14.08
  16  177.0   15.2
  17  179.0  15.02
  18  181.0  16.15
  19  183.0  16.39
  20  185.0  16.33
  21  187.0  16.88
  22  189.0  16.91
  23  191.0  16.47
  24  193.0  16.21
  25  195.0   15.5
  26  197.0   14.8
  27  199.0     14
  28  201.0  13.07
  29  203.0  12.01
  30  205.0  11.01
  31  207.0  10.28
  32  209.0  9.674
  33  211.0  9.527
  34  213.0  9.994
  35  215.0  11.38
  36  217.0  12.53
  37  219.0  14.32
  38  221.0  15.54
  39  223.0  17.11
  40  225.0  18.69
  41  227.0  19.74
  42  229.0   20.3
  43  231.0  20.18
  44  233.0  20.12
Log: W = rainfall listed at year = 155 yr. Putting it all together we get 11.37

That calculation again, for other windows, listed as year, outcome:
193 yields 16.21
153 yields 11.75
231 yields 20.18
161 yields 11.15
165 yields 11.32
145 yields 13.68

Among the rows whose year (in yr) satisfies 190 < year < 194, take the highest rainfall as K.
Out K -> 16.47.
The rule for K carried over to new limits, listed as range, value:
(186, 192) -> 16.91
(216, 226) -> 18.69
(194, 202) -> 15.5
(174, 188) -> 16.88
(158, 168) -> 12.09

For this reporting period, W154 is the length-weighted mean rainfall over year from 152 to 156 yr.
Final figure 11.6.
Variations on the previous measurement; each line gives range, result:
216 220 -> 13.4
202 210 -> 10.7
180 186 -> 16.3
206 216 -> 10.2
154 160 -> 11.2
